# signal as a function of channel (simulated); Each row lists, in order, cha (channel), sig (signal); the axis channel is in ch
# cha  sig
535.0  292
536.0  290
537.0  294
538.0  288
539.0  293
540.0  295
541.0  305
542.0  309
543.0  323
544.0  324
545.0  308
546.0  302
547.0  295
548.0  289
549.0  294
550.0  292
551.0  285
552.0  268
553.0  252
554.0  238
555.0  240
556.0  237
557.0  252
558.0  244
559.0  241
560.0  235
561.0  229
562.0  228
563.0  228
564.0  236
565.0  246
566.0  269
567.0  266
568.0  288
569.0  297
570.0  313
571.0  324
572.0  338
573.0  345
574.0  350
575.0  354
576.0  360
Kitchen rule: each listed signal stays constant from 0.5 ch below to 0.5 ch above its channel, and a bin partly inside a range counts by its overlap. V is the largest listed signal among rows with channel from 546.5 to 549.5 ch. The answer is 295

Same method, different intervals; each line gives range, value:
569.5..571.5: 324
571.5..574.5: 350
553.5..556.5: 240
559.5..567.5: 269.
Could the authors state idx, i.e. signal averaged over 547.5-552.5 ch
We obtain 286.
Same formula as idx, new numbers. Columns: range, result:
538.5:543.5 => 305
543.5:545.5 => 316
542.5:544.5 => 324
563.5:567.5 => 254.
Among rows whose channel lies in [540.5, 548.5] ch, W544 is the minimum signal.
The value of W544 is 289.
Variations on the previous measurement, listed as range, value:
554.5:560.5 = 235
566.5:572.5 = 266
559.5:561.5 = 229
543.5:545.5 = 308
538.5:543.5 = 293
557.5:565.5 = 228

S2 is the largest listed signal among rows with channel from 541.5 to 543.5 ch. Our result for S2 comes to 323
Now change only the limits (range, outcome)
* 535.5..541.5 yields 305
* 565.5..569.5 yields 297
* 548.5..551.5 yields 294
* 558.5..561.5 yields 241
